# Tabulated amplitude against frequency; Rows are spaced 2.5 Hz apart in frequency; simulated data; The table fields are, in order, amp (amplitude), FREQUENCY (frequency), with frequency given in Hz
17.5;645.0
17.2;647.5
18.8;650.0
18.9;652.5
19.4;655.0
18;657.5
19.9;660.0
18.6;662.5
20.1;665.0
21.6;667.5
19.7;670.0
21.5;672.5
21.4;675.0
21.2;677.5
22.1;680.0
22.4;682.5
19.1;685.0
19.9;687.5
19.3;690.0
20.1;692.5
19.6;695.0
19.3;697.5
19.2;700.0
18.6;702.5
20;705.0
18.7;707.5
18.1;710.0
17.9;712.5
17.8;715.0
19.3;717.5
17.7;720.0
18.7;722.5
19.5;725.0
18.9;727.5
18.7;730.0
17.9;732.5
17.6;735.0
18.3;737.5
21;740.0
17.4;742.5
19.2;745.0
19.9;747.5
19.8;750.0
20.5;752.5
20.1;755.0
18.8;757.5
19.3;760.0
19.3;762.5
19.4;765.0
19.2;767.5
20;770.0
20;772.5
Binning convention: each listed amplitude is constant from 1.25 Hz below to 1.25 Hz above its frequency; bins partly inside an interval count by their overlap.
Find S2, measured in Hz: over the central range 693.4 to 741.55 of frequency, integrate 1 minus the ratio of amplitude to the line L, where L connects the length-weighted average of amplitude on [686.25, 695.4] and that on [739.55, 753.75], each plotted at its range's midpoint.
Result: 2.1 Hz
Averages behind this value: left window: 19.7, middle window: 18.8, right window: 19.6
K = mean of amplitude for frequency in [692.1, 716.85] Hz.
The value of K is 18.9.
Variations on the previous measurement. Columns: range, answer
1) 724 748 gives 18.8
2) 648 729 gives 19.5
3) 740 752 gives 19.4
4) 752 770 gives 19.5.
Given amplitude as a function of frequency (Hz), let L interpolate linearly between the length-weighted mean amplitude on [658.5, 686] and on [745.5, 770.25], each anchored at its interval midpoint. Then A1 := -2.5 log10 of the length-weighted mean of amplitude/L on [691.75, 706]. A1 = 0.050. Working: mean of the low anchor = 20.7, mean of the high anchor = 19.6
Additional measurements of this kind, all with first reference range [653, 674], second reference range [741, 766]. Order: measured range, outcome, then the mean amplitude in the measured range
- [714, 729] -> 0.05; 18.7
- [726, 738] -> 0.07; 18.3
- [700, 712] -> 0.04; 18.8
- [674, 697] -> -0.04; 20.5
